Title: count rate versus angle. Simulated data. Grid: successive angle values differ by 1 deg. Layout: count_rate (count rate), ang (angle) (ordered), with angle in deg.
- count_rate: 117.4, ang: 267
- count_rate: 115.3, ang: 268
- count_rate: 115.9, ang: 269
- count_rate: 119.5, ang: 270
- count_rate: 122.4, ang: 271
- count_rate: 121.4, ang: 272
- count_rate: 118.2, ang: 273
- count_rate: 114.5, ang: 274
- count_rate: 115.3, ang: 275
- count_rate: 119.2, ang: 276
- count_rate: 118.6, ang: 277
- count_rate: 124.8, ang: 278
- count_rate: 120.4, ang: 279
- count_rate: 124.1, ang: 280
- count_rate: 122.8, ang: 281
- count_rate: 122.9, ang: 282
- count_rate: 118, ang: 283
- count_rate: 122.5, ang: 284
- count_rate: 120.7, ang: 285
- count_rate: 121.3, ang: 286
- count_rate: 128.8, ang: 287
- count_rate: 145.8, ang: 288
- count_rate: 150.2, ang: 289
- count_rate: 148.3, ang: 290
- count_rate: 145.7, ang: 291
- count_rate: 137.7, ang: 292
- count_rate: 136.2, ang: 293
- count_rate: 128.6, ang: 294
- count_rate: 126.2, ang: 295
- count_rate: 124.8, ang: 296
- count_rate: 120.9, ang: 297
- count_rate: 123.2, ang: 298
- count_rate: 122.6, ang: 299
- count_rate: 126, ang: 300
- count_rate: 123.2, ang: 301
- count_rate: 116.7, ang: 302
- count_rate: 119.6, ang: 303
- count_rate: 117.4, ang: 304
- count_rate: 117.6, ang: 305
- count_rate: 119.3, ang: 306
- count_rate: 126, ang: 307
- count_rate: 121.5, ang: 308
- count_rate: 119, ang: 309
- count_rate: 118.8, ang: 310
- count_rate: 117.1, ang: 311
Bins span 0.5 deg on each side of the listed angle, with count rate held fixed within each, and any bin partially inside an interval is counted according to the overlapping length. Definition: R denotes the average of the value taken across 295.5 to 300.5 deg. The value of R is 124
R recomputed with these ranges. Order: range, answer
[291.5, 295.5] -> 132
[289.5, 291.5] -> 147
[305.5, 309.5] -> 121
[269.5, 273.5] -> 120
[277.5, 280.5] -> 123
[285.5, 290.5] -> 139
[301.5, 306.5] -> 118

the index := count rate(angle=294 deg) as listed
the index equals 128.6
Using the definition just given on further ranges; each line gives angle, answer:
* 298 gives 123.2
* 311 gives 117.1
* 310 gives 118.8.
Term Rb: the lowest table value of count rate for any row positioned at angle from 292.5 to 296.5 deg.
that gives 124.8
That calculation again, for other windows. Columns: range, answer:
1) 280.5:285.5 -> 118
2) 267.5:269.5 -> 115.3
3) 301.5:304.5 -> 116.7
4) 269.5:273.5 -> 118.2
